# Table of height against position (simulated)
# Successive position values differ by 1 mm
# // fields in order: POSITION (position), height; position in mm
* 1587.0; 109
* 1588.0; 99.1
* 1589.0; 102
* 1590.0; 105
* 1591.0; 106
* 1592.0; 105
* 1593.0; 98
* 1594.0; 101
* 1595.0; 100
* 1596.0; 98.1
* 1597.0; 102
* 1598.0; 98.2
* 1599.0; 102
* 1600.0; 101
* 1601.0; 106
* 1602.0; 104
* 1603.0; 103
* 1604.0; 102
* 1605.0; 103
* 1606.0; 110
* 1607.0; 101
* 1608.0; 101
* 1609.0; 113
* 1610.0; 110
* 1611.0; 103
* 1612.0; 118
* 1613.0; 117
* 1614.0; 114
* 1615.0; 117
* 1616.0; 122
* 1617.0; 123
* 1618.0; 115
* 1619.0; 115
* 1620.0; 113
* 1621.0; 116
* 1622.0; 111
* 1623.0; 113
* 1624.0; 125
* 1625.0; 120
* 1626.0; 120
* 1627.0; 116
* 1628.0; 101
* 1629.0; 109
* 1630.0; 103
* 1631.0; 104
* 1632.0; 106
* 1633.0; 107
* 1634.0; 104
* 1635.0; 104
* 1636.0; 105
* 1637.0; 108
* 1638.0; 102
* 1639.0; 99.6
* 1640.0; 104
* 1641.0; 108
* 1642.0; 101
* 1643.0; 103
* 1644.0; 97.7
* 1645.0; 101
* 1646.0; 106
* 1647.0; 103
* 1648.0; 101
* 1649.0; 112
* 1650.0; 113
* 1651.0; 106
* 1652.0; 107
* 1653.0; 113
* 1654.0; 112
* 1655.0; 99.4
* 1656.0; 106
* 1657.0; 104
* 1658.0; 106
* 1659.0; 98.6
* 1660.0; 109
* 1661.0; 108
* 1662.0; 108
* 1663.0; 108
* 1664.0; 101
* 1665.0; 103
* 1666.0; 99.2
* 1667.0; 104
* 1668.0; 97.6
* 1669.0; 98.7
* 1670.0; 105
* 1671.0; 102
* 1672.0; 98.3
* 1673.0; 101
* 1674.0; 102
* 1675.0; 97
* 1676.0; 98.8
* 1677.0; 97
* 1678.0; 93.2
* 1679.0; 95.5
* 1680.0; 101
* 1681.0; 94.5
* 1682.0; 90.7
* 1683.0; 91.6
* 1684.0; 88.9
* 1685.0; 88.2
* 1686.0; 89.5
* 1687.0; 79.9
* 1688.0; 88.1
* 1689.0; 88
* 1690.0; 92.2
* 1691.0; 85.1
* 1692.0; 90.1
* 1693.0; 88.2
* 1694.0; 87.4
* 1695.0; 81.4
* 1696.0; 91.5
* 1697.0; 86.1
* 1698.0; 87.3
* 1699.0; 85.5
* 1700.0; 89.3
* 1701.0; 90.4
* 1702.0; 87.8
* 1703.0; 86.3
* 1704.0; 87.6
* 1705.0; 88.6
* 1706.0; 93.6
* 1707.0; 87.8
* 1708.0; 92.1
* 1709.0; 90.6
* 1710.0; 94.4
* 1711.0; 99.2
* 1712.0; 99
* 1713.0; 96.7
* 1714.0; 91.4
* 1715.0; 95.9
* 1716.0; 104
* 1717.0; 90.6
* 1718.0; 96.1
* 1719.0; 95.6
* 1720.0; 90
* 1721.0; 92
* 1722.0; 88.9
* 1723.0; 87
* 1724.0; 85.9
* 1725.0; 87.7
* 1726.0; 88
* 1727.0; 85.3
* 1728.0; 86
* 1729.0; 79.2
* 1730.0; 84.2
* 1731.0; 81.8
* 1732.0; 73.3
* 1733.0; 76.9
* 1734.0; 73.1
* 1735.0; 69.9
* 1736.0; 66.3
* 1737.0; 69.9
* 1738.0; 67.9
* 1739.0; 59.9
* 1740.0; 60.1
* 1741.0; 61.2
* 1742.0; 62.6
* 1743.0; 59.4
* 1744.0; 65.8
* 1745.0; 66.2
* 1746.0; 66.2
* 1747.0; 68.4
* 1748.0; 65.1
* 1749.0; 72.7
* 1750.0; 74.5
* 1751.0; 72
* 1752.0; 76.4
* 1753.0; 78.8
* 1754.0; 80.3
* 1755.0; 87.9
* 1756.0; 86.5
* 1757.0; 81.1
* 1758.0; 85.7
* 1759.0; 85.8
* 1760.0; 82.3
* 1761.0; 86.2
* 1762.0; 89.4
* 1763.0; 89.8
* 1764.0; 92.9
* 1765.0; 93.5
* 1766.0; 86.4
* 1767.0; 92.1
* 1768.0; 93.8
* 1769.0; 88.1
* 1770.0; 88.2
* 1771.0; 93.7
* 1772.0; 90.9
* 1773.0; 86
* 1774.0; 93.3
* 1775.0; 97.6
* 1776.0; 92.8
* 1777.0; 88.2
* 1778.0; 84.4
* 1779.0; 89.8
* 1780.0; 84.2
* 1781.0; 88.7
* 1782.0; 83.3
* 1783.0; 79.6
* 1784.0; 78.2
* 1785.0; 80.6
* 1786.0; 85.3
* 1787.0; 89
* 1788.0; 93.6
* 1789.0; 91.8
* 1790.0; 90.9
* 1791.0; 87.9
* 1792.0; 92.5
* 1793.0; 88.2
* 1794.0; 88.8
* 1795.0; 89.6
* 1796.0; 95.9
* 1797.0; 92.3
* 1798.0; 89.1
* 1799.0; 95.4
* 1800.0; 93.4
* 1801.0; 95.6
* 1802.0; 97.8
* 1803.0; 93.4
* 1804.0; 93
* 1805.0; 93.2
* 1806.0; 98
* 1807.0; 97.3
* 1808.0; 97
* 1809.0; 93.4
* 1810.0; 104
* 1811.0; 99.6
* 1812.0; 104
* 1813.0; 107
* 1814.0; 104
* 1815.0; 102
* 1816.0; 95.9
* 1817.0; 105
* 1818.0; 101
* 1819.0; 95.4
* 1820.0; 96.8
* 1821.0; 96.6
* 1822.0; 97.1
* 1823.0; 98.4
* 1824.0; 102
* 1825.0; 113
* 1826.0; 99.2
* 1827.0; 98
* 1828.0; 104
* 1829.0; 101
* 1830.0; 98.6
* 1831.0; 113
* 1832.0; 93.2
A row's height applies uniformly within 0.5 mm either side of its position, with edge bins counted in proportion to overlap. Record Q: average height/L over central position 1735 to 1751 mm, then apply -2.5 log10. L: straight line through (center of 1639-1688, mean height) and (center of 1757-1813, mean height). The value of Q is 0.39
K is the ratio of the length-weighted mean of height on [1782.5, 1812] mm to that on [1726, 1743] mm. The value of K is 1.3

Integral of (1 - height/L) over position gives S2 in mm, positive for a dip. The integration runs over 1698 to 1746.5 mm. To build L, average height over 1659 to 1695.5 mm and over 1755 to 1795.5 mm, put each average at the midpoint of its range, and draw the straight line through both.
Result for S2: 5.0 mm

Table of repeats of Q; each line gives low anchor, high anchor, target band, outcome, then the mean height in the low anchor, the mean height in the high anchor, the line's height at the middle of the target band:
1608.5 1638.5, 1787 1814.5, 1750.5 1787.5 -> 0.134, 112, 95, 98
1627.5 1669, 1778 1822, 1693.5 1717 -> 0.106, 105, 93.4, 100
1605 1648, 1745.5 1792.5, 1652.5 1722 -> 0.041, 109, 85.2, 98.9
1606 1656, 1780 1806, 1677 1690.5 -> 0.131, 109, 89.9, 103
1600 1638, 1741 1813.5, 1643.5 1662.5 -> -0.008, 110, 86.9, 105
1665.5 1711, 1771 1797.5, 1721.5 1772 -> 0.143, 92.4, 88.7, 90.1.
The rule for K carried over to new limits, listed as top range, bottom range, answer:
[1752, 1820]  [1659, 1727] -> 0.97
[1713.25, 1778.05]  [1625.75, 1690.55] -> 0.81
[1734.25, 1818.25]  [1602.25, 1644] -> 0.79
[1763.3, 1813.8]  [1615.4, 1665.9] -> 0.85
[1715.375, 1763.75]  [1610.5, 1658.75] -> 0.72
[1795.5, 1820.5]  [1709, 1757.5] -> 1.22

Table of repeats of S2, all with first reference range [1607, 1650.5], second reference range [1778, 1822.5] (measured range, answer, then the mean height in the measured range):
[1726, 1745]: 5.3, 71.6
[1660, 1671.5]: 0.3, 103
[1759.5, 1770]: 0.8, 89.4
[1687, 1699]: 1.9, 87.3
